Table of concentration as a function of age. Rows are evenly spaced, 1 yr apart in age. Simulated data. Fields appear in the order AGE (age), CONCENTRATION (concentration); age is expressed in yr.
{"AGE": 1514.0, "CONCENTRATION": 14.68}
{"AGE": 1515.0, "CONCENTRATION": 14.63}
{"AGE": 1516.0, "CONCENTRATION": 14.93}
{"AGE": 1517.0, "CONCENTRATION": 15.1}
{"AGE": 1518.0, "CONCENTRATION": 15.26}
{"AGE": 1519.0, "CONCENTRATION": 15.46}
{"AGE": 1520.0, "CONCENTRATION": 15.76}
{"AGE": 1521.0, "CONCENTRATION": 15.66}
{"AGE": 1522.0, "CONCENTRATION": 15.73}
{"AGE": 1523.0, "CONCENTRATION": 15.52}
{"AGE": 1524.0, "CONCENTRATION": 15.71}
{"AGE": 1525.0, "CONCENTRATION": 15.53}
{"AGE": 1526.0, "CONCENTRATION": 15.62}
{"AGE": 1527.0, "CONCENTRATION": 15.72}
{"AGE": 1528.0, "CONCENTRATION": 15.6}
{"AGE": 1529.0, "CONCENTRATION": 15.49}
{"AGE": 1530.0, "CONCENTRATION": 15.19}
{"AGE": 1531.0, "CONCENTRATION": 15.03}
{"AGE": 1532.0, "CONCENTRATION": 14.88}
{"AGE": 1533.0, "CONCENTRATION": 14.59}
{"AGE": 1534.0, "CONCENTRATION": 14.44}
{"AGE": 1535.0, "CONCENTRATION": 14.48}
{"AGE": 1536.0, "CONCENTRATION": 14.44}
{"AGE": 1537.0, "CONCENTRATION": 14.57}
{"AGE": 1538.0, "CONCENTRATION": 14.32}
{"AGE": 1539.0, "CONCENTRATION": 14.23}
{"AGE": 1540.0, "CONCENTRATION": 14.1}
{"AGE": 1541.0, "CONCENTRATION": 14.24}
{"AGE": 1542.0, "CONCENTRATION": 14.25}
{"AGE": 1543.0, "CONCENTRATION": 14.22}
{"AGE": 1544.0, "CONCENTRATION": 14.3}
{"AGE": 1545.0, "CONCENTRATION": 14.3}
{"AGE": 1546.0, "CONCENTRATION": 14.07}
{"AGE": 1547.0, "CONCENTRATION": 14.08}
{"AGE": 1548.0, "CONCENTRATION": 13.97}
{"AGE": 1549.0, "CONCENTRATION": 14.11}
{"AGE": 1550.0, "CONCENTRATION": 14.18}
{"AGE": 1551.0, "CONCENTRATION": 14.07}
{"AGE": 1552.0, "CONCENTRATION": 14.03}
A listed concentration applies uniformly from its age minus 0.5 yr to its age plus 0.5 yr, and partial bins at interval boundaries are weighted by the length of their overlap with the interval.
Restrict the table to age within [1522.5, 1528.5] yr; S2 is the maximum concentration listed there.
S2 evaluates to 15.72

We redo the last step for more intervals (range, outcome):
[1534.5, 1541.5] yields 14.57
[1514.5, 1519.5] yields 15.46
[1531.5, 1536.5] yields 14.88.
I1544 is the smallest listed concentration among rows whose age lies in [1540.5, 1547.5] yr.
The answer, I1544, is 14.07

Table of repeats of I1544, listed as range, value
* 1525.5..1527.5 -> 15.62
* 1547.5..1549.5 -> 13.97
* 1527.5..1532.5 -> 14.88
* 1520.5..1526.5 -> 15.52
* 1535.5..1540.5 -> 14.1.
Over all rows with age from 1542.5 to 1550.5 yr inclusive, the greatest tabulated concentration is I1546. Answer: 14.3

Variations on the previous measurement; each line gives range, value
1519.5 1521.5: 15.76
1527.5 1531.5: 15.6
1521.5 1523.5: 15.73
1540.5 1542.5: 14.25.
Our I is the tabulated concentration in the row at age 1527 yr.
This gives 15.72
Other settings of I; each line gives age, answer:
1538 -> 14.32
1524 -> 15.71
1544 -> 14.3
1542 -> 14.25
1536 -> 14.44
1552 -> 14.03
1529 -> 15.49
